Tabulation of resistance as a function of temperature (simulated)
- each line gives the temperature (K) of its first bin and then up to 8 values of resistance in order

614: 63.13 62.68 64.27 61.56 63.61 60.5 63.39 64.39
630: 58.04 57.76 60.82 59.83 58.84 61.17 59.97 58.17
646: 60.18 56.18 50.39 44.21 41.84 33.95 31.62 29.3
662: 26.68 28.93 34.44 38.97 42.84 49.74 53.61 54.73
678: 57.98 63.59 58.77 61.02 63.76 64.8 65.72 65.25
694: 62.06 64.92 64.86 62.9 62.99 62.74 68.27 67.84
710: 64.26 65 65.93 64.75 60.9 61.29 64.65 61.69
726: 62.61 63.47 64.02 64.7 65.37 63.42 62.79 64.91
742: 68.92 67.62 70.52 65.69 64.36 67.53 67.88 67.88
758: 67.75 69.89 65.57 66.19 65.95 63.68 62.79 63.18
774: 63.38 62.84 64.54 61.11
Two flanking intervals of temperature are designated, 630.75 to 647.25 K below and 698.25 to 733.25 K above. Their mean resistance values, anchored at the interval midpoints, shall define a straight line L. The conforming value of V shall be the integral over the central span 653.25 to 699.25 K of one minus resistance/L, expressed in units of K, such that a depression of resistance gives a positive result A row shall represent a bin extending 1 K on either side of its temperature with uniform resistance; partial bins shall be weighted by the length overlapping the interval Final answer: 8.5 K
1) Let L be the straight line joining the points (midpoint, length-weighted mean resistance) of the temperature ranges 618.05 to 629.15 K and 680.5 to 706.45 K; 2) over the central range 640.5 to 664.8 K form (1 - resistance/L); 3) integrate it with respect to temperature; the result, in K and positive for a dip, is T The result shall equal 7.4 K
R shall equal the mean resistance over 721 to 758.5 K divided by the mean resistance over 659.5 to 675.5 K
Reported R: 1.69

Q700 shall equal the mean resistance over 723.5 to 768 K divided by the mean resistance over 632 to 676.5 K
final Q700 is 1.39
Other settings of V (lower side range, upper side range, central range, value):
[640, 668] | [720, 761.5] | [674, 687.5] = -2.5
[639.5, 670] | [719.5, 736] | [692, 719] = -3.4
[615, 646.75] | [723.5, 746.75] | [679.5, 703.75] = 0.0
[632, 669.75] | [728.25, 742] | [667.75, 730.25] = -5.0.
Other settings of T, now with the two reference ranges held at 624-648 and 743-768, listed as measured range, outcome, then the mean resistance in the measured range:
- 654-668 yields 6.7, 32.2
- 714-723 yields 0.2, 63.2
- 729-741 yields 0.3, 64.2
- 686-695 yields -0.2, 64.4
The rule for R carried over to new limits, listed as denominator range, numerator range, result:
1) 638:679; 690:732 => 1.39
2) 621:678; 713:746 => 1.28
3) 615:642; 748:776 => 1.07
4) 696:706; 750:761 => 1.06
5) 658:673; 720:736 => 1.79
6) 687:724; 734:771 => 1.03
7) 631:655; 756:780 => 1.17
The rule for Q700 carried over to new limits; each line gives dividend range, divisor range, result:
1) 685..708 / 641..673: 1.50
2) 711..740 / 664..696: 1.15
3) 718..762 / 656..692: 1.34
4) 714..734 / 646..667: 1.63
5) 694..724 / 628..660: 1.22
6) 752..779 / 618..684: 1.27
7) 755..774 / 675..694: 1.06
